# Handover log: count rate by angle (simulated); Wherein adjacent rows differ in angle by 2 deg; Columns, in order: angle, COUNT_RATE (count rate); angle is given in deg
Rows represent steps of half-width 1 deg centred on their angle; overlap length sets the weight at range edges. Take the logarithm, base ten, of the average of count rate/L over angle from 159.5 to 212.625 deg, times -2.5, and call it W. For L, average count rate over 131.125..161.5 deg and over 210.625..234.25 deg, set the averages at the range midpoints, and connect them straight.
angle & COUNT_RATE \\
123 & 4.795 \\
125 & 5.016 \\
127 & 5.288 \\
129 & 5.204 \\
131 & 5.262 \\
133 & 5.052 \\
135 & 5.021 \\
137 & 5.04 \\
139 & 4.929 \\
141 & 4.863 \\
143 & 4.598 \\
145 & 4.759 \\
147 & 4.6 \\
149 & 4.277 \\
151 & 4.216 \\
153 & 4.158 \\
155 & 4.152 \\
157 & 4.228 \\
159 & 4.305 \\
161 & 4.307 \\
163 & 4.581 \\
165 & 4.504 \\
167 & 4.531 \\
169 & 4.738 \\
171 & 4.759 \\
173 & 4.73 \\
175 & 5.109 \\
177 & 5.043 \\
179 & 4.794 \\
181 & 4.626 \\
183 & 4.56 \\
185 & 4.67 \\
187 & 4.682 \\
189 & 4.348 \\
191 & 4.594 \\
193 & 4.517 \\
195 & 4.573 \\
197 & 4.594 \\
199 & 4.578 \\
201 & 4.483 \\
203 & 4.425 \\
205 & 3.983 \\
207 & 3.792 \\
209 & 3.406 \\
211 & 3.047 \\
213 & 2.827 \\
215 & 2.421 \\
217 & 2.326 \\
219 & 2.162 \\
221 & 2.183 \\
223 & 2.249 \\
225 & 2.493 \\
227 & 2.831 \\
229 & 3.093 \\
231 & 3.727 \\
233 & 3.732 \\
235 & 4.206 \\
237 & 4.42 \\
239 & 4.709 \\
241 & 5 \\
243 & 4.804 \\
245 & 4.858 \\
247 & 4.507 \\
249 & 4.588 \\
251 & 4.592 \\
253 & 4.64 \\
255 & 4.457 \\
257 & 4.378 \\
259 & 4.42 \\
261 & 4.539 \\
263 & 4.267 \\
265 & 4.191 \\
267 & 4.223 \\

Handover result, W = -0.22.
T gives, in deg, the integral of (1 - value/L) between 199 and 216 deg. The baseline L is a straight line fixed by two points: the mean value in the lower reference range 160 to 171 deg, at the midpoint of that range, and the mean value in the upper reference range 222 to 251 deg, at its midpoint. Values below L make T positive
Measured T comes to 2.44 deg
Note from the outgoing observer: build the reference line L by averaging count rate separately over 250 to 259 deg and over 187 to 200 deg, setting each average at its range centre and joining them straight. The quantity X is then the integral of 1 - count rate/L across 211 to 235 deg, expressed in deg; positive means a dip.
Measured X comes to 9.1 deg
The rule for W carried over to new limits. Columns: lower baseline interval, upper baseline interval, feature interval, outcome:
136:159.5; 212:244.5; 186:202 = -0.182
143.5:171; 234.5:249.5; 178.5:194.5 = -0.021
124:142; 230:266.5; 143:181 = 0.084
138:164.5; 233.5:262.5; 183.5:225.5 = 0.227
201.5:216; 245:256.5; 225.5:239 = 0.110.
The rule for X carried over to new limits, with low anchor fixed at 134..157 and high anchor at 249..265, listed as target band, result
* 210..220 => 4.33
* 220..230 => 4.28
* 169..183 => -0.81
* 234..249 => -0.54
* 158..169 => 0.22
